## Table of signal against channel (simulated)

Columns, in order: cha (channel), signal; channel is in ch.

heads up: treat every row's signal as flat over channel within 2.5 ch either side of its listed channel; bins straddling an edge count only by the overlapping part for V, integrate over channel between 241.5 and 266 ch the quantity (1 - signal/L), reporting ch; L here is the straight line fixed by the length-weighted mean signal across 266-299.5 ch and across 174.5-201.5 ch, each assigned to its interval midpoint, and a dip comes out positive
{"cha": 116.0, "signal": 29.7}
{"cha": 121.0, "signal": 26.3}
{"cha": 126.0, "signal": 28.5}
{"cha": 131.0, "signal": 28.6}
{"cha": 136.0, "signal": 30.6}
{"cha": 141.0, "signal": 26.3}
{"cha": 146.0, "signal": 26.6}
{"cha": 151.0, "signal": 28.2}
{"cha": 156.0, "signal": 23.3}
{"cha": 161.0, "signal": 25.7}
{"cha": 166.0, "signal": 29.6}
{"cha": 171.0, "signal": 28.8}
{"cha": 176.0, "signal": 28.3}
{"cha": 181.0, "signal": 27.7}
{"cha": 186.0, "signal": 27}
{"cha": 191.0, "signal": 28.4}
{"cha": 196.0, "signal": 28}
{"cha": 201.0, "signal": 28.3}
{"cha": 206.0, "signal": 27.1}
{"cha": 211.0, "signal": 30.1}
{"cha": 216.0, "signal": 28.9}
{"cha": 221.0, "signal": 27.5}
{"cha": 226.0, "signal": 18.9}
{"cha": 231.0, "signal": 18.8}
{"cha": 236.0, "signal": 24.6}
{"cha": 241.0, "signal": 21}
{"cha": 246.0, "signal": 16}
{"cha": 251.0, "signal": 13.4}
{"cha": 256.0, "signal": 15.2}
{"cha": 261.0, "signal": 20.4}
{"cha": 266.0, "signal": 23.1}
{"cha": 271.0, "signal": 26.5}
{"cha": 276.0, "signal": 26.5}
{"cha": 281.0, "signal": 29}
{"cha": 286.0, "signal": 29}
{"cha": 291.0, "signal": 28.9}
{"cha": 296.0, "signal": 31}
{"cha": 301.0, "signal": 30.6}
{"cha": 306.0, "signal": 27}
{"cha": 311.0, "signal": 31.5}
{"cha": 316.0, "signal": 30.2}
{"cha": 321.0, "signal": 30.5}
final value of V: 9.4 ch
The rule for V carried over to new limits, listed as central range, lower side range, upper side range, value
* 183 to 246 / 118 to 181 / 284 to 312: 6.83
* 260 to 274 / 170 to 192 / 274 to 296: 2.36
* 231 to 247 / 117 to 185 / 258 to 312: 3.94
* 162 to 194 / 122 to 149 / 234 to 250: -4.49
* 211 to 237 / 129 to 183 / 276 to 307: 3.72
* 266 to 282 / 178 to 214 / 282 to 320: 1.53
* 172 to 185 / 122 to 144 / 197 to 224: 0.12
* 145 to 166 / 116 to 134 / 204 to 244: 0.52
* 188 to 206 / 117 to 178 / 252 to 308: -0.75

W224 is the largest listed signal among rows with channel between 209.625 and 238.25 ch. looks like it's 30.1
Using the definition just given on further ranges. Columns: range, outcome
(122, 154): 30.6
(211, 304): 31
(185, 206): 28.4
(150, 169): 29.6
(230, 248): 24.6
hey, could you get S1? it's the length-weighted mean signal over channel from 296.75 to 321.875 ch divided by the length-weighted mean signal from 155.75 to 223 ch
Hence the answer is 1.1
